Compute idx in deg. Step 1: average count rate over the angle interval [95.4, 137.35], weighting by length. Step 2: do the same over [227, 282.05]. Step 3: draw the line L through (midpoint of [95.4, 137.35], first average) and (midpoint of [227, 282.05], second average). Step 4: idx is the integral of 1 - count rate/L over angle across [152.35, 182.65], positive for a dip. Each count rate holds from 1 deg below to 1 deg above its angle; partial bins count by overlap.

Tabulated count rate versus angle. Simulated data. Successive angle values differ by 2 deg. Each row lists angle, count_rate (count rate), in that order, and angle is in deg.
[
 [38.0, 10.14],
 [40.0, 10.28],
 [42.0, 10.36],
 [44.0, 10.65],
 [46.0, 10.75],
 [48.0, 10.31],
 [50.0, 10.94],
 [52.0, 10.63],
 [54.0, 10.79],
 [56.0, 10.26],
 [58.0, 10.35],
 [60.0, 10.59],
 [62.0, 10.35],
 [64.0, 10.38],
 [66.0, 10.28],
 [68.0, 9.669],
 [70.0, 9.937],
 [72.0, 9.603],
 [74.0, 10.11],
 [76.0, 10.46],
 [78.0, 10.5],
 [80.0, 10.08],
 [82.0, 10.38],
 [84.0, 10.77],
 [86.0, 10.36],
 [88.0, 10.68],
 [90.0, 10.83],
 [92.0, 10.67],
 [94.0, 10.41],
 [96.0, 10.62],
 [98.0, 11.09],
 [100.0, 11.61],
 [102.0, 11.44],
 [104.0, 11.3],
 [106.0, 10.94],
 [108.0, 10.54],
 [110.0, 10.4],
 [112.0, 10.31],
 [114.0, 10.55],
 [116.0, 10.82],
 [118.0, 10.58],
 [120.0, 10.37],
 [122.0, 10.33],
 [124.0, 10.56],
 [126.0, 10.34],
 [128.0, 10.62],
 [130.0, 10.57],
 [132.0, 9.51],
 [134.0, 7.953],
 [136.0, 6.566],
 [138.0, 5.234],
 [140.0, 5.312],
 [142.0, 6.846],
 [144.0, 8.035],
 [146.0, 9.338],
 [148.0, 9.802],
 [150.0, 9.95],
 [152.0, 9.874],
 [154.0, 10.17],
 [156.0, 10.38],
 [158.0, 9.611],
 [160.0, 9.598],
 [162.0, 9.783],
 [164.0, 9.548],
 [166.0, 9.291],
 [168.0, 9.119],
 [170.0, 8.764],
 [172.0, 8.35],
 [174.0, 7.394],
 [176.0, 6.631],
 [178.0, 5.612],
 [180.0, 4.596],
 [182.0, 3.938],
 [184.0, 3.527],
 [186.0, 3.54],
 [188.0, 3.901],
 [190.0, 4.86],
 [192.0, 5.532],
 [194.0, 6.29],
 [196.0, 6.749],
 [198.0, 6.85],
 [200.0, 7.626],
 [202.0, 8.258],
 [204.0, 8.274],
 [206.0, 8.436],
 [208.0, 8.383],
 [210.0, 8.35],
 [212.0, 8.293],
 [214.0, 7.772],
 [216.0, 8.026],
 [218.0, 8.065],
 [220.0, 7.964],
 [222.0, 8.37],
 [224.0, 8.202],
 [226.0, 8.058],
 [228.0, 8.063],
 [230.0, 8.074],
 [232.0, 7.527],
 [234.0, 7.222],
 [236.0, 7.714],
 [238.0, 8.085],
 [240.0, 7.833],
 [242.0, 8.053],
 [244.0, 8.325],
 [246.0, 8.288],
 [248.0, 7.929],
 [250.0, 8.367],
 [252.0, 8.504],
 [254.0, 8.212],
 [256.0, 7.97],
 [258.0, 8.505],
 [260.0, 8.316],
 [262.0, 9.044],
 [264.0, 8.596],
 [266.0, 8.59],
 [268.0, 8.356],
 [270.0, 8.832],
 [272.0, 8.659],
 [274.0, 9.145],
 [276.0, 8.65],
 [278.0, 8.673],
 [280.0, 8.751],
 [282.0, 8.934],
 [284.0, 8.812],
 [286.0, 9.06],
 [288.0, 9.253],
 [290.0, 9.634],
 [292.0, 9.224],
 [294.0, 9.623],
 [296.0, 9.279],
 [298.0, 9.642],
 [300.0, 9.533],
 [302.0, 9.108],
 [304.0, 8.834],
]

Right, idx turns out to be 4.2 deg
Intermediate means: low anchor 10.3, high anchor 8.32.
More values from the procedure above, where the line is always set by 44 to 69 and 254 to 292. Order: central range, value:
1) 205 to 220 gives 1.7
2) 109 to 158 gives 2.5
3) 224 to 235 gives 1.5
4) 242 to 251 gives 0.8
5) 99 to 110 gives -1.1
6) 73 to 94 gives -0.5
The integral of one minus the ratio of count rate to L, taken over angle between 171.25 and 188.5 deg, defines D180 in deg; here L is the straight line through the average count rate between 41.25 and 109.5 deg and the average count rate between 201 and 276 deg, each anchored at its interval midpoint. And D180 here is 7.25 deg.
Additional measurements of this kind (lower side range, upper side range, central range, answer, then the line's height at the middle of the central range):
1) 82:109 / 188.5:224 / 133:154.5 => 3.0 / 9.39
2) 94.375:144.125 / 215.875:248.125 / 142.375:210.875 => 9.5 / 8.85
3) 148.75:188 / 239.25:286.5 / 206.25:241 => 0.9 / 8.21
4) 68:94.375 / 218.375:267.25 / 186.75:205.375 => 4.9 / 8.79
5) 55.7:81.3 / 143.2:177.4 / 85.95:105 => -2.0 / 9.88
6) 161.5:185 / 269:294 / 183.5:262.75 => 4.7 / 8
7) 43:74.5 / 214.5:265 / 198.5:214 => 0.7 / 8.54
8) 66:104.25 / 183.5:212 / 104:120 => -1.7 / 9.59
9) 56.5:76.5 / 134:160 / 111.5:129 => -2.9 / 9.02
